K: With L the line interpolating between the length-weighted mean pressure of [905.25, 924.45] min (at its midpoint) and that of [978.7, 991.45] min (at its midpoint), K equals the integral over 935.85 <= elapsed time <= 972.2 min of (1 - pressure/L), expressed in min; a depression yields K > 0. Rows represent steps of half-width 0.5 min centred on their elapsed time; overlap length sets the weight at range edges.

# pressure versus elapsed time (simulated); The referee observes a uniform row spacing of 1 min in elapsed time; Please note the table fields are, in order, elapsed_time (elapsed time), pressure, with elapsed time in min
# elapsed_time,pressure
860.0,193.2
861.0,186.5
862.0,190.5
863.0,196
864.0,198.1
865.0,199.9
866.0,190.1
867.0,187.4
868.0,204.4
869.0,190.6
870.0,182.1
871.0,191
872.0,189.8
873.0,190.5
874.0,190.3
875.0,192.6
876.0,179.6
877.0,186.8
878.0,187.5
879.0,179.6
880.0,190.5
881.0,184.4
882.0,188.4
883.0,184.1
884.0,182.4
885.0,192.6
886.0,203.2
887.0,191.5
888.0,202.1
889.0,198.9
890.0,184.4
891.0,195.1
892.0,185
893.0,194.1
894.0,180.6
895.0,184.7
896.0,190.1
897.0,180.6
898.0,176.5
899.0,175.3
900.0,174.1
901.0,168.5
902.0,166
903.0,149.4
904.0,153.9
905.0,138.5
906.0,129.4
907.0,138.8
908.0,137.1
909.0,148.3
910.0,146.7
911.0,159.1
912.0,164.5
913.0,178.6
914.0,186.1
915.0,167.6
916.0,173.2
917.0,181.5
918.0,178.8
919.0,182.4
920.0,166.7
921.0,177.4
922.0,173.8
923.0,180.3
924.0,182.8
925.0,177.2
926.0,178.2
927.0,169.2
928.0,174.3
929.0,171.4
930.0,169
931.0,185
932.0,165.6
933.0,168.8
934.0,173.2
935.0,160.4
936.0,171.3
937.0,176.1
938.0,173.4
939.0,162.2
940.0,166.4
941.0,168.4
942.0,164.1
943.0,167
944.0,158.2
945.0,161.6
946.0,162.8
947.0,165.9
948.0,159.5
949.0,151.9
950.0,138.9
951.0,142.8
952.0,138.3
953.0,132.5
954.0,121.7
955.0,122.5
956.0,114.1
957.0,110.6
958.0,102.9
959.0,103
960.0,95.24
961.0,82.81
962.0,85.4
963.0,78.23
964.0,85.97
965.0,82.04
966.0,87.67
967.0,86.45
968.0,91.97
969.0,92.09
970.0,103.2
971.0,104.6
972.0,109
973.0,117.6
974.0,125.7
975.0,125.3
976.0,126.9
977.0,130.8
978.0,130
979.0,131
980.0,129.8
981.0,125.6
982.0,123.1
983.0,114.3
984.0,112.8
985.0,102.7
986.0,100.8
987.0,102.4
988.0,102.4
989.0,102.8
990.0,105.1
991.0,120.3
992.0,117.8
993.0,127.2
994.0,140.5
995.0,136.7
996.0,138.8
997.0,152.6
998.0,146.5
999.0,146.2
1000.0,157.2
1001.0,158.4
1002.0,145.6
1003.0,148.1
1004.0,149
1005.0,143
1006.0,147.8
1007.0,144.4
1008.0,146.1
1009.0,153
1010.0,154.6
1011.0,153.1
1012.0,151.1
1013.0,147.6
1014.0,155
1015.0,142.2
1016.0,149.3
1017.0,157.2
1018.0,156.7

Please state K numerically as 2.74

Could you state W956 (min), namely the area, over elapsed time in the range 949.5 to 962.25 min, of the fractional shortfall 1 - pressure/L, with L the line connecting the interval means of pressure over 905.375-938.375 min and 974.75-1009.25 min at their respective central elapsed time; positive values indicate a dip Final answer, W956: 3.0 min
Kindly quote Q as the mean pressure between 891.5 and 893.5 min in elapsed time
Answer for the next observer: 190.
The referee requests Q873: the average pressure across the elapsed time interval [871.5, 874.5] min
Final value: 190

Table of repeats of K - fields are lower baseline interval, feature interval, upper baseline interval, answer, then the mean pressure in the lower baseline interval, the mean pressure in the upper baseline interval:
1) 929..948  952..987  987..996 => 7.5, 168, 119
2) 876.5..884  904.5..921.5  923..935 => 1.5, 186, 174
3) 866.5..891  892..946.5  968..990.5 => -3.6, 190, 114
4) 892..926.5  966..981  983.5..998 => 1.8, 169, 120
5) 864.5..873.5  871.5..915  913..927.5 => 1.9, 192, 177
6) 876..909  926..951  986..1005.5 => -1.3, 177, 133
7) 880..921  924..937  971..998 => -1.4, 174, 121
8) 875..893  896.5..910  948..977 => 1.1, 189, 111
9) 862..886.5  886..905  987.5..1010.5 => 0.1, 190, 138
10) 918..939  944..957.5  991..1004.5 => 1.9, 174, 143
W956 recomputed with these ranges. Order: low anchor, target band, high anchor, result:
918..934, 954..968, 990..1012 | 5.6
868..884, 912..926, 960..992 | -2.2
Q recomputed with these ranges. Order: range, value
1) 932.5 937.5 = 170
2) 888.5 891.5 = 193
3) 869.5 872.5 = 188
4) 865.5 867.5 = 189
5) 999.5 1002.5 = 154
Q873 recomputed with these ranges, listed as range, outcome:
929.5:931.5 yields 177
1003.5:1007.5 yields 146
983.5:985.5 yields 108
